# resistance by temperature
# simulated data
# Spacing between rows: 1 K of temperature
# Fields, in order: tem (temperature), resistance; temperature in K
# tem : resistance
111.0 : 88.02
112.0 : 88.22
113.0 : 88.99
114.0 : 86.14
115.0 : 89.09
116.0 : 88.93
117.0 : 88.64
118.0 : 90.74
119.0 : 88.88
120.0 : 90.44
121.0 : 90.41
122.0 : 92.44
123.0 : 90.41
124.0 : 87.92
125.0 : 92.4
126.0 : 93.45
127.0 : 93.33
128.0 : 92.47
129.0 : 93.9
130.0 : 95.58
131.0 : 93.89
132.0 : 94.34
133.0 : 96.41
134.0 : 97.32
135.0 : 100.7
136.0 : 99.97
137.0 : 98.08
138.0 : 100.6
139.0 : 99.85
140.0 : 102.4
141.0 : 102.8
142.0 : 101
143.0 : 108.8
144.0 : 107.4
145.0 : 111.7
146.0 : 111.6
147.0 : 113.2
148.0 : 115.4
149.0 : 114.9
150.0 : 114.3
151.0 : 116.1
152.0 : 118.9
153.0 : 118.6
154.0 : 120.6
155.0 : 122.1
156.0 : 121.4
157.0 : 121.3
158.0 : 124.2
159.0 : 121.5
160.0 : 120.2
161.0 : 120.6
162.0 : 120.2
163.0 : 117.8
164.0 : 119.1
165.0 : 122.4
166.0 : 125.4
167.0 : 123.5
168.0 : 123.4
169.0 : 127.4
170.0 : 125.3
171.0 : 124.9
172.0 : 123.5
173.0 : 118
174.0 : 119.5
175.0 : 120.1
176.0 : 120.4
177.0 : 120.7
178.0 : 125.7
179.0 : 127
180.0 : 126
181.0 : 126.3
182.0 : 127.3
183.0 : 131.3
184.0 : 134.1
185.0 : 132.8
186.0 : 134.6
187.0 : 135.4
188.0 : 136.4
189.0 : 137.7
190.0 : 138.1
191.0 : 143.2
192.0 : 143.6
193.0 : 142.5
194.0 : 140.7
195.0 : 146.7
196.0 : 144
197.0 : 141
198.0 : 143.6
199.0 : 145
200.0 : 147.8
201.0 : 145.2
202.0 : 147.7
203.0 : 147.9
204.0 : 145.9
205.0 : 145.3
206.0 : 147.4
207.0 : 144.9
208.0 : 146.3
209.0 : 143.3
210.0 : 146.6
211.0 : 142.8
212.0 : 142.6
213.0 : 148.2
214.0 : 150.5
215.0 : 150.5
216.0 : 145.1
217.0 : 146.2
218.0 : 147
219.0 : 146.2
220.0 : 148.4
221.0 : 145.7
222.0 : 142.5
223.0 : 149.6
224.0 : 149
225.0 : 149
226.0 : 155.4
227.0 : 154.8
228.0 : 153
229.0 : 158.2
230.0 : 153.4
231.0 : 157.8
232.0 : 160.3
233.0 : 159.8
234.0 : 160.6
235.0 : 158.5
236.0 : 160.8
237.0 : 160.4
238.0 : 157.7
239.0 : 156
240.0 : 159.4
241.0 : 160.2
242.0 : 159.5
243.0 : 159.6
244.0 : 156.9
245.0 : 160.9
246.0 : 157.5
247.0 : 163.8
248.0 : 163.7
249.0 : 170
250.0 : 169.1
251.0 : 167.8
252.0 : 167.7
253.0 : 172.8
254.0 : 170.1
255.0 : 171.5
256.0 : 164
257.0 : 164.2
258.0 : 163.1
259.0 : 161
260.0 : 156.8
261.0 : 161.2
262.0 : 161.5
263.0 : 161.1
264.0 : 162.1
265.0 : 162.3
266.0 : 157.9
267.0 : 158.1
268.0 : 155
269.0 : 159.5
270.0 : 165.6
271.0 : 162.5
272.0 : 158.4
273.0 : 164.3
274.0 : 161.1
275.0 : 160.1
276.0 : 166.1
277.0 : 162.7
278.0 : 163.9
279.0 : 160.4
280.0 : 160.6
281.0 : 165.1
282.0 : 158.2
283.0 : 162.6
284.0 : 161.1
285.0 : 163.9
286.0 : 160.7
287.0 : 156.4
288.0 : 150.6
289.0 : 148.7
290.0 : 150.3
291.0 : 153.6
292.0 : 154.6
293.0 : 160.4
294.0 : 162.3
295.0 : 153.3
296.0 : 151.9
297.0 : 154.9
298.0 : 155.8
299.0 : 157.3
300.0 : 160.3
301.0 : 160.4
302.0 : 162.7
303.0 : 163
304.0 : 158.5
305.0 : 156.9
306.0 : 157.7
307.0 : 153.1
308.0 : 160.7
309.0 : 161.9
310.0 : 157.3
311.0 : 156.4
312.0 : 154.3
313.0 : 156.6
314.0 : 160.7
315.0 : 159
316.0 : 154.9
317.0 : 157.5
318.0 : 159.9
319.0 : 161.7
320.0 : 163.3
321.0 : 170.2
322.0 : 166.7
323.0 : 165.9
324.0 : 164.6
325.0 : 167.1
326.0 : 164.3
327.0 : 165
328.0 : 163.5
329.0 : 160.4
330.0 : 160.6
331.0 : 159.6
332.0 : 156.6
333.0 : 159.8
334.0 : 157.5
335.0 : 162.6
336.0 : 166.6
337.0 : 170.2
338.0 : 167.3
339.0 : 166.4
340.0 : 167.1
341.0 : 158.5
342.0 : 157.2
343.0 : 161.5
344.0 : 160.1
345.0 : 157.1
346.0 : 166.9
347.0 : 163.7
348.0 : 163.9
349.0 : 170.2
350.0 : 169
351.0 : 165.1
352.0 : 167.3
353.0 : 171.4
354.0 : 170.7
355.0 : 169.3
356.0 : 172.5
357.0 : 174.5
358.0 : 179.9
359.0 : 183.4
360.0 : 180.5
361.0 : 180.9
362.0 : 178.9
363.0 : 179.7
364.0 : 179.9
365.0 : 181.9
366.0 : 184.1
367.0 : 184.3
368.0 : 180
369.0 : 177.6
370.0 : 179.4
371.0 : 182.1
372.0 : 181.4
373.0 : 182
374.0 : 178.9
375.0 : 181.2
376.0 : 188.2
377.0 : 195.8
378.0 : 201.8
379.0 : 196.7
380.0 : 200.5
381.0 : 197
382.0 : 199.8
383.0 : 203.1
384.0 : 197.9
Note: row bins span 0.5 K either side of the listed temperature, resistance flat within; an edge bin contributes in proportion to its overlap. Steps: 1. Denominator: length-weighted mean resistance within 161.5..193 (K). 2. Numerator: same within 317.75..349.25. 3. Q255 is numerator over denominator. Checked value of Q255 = 1.28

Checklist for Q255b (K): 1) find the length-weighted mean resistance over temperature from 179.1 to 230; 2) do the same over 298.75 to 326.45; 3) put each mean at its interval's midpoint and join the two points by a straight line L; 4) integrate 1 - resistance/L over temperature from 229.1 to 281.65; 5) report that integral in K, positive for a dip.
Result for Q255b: -3.6 K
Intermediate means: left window 144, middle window 162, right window 160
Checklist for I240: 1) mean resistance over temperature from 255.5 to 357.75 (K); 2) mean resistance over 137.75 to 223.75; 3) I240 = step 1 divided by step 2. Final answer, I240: 1.2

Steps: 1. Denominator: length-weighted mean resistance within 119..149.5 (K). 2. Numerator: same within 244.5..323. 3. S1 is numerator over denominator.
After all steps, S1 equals 1.62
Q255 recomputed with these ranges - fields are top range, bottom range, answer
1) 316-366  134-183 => 1.43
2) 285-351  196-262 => 1.04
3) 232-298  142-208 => 1.25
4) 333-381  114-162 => 1.69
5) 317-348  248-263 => 0.98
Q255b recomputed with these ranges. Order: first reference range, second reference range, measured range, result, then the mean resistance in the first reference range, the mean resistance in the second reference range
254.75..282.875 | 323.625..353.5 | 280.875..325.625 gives 1.0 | 162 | 164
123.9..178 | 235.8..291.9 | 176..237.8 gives -3.8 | 112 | 161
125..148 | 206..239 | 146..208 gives -2.7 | 101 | 151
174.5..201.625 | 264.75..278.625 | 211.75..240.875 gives -1.1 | 136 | 161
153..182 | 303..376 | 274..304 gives -0.9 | 122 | 167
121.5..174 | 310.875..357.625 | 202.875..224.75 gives -3.0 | 110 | 164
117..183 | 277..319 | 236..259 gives -3.5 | 111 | 158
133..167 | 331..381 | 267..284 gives -1.3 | 113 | 174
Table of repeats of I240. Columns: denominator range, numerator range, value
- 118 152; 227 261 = 1.61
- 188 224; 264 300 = 1.10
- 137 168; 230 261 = 1.41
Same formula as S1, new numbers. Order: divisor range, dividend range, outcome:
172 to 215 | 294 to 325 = 1.16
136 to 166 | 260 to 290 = 1.41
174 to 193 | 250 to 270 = 1.24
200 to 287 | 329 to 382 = 1.11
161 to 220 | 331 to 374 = 1.26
